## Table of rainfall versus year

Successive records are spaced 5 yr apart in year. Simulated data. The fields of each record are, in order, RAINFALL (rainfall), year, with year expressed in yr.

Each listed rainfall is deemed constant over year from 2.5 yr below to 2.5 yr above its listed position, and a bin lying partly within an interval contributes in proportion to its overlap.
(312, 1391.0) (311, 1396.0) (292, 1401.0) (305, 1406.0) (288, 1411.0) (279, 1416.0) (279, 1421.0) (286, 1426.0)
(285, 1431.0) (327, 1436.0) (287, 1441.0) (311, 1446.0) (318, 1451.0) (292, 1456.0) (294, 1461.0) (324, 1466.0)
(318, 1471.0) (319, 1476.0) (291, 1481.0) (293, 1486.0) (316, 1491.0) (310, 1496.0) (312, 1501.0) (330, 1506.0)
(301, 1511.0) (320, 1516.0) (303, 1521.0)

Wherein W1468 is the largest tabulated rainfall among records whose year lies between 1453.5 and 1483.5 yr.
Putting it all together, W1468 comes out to 324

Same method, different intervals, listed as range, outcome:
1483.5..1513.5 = 330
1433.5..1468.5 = 327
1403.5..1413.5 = 305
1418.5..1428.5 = 286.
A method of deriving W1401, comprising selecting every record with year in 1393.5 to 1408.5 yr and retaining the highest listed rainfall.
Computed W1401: 311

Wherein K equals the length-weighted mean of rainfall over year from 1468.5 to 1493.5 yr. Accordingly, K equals 307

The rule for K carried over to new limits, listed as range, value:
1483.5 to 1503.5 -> 308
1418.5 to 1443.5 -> 293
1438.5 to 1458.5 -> 302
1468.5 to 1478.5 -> 318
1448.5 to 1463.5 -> 301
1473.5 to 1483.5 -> 305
